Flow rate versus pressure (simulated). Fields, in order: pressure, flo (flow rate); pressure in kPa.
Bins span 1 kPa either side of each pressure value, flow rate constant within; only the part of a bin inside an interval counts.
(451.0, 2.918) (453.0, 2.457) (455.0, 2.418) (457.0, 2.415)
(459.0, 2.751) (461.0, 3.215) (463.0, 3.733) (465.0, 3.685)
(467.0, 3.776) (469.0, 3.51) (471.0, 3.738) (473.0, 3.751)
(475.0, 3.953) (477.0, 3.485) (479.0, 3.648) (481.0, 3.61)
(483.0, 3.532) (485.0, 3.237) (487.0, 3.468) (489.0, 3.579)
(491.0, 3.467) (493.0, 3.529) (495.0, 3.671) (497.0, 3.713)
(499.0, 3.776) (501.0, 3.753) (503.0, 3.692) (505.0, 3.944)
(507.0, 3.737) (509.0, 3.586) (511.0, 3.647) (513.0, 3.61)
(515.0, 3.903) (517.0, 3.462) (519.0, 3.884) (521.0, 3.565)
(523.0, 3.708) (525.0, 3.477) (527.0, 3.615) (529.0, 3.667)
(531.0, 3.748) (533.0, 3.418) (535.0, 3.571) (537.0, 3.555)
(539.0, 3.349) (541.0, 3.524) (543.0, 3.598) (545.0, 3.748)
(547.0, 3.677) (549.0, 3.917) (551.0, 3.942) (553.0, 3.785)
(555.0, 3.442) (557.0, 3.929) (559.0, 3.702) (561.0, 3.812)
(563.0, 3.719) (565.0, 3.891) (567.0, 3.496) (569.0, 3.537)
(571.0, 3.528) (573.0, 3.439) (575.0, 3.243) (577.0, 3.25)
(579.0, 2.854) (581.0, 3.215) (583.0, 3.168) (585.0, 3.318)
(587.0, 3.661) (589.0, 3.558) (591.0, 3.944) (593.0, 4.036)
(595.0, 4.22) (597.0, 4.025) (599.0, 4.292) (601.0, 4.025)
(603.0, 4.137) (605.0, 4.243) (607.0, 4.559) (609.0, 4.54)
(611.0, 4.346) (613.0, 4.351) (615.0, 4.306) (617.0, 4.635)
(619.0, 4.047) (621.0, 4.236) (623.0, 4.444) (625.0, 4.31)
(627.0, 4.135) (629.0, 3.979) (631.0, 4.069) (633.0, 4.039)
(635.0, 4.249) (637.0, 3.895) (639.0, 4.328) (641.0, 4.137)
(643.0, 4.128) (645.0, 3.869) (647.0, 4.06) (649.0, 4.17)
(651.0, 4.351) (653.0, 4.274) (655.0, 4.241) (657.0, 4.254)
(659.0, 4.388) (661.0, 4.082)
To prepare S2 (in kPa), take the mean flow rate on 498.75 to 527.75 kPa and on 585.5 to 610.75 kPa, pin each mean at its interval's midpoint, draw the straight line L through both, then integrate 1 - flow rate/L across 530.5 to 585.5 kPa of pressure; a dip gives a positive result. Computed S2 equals 4.9 kPa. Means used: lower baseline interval 3.69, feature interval 3.55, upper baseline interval 4.09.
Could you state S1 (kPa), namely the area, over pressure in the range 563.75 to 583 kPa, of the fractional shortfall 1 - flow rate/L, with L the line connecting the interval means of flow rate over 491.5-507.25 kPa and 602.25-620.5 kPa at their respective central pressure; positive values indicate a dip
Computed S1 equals 3.5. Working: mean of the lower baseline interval 3.72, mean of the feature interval 3.38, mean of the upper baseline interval 4.35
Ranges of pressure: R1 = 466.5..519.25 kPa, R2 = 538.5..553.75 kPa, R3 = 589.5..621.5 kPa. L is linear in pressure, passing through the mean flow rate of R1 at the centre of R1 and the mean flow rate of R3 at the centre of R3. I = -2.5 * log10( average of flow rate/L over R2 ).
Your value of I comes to 0.06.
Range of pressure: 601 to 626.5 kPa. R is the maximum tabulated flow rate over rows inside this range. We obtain 4.635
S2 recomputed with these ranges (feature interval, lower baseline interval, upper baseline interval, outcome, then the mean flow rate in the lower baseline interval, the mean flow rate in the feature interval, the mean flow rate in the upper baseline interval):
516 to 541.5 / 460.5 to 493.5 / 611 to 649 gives 1.4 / 3.59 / 3.58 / 4.18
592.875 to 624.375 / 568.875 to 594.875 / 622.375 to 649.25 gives -4.1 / 3.47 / 4.28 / 4.12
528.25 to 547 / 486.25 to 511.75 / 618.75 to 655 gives 1.1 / 3.66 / 3.58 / 4.16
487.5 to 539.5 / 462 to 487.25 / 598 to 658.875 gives 1.9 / 3.63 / 3.64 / 4.22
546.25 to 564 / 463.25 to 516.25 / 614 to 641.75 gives 0.6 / 3.65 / 3.77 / 4.2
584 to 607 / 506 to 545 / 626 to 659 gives -0.3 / 3.62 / 3.98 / 4.14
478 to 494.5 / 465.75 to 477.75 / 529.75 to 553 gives 0.8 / 3.71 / 3.51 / 3.65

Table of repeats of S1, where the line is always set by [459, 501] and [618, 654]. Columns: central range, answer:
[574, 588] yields 2.5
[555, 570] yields 0.7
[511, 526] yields 0.3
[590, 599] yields -0.2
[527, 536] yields 0.4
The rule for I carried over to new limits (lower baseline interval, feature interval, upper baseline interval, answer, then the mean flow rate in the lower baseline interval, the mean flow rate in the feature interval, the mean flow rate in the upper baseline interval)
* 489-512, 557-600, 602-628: 0.14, 3.68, 3.62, 4.33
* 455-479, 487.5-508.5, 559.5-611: -0.05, 3.42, 3.68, 3.76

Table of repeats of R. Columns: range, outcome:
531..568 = 3.942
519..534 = 3.884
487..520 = 3.944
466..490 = 3.953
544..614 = 4.559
